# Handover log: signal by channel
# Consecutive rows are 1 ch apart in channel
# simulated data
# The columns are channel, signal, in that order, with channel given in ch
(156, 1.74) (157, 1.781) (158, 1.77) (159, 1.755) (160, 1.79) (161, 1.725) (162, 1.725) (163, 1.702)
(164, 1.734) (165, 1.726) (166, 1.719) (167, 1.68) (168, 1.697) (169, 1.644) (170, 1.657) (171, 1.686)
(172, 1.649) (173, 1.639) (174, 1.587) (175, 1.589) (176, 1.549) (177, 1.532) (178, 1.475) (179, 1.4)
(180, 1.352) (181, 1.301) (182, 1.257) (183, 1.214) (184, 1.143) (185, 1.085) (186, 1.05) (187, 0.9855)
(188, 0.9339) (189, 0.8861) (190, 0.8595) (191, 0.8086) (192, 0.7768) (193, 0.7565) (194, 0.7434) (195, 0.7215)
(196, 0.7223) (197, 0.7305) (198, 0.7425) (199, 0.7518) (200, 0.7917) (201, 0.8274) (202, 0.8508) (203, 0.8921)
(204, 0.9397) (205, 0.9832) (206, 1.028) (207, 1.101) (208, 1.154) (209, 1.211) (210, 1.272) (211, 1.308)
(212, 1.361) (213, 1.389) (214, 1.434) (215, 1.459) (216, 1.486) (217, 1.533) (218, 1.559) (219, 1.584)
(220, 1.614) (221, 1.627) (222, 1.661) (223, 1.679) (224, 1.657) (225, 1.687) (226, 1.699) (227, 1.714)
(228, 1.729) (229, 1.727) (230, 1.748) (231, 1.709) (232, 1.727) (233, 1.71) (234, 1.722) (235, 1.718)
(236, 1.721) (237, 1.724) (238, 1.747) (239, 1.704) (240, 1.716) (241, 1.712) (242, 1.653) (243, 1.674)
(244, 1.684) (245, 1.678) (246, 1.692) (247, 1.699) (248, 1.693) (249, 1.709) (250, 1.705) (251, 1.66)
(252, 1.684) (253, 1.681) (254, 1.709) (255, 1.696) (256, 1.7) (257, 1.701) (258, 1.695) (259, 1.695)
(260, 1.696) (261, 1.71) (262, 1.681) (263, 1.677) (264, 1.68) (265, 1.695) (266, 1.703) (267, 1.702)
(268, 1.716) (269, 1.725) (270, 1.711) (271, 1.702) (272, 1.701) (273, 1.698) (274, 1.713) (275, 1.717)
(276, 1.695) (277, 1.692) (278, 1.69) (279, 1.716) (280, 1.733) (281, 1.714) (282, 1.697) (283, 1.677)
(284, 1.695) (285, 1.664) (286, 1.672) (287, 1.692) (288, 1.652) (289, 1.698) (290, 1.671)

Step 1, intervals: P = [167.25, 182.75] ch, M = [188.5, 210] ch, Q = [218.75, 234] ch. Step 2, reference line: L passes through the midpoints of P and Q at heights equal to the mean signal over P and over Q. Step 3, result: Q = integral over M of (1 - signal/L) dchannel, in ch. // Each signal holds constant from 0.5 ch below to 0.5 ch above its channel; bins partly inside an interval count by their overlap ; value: 9.7 ch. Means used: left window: 1.53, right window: 1.69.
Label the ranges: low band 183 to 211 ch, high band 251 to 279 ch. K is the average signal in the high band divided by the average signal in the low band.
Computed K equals 1.8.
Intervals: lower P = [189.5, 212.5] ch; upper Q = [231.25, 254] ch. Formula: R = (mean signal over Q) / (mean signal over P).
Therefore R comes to 1.8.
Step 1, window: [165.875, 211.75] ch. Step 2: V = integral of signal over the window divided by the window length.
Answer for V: 1.16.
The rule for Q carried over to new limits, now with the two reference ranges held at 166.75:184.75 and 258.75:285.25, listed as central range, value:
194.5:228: 6.8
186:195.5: 4.3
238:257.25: -0.5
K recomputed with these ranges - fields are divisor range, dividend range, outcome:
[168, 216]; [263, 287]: 1.46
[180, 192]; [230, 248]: 1.63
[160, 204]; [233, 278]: 1.37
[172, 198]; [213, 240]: 1.47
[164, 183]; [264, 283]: 1.09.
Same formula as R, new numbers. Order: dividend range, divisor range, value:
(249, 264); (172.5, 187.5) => 1.26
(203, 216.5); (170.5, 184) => 0.84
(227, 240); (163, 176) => 1.04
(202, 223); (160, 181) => 0.82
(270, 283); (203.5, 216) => 1.39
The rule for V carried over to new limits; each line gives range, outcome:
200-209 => 0.975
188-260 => 1.41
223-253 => 1.7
